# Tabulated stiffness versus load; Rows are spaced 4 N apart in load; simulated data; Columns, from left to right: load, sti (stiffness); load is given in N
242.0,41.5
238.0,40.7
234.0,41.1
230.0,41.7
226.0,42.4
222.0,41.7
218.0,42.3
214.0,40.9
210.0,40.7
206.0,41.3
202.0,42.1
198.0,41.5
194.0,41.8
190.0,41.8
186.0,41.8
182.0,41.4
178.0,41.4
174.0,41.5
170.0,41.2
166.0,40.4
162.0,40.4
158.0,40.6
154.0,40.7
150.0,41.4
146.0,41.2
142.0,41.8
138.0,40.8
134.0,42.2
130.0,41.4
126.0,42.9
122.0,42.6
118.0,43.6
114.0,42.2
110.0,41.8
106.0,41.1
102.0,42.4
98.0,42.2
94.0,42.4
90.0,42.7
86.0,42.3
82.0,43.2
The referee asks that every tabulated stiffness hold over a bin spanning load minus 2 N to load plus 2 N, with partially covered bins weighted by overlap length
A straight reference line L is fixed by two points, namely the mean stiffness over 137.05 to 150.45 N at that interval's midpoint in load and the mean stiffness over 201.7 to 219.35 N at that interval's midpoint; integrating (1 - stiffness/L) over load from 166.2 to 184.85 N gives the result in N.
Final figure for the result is 0.0 N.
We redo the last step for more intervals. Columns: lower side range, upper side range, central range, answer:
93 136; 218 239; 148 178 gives 0.76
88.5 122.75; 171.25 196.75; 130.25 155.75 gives 0.37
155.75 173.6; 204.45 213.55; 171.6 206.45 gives -0.66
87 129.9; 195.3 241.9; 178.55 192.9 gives 0.03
